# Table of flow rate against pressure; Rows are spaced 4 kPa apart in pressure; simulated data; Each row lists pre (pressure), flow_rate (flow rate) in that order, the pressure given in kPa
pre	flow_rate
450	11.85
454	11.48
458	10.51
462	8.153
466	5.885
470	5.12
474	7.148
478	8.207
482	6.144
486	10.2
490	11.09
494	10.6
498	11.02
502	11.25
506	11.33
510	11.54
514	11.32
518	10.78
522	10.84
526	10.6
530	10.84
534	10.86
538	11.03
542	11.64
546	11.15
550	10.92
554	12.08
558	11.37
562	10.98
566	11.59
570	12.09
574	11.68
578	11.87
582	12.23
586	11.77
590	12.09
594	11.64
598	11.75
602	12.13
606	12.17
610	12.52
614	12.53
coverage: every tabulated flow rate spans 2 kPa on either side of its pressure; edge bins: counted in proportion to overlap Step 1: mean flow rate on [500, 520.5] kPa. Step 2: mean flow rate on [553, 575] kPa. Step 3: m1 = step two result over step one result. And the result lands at 1.03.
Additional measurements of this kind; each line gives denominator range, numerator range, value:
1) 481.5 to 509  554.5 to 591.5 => 1.12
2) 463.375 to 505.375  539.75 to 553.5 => 1.29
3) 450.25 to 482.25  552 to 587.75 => 1.44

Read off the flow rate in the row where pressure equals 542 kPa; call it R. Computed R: 11.64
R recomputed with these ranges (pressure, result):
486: 10.2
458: 10.51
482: 6.144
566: 11.59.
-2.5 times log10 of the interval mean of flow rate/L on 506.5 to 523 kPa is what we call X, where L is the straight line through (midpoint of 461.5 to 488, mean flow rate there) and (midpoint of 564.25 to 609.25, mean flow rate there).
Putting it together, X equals -0.247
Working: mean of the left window 7.22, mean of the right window 11.9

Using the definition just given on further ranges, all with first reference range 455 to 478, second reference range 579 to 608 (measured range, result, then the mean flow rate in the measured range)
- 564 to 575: -0.06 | 11.8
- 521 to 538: -0.11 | 10.8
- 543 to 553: -0.08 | 11.2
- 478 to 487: 0.03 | 7.95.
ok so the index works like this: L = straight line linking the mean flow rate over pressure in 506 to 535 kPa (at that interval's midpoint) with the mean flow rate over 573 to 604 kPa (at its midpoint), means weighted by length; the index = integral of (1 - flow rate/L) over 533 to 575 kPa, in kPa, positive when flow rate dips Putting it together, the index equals 0.14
